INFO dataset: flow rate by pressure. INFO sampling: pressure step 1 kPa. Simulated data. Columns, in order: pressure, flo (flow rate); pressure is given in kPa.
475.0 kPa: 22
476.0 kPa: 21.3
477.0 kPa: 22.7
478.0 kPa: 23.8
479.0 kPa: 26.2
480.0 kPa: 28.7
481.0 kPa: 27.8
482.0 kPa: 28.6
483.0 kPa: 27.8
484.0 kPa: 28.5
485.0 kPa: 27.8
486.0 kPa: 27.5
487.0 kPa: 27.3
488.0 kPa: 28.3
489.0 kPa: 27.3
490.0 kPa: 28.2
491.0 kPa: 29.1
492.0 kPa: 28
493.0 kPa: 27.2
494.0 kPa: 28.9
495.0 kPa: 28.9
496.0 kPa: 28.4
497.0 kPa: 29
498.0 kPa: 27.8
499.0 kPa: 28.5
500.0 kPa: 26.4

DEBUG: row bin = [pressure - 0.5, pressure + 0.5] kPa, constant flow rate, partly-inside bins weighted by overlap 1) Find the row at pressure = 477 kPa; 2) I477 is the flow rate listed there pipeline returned 22.7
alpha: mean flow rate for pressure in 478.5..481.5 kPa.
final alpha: 27.6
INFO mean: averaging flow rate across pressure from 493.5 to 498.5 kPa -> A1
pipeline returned 28.6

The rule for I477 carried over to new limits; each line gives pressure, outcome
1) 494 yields 28.9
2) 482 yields 28.6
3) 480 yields 28.7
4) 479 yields 26.2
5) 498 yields 27.8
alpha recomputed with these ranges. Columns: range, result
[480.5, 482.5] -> 28.2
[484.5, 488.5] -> 27.7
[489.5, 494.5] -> 28.3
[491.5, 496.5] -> 28.3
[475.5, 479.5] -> 23.5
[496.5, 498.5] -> 28.4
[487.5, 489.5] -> 27.8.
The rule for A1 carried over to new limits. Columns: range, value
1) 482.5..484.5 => 28.1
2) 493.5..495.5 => 28.9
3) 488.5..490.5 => 27.8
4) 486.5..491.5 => 28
